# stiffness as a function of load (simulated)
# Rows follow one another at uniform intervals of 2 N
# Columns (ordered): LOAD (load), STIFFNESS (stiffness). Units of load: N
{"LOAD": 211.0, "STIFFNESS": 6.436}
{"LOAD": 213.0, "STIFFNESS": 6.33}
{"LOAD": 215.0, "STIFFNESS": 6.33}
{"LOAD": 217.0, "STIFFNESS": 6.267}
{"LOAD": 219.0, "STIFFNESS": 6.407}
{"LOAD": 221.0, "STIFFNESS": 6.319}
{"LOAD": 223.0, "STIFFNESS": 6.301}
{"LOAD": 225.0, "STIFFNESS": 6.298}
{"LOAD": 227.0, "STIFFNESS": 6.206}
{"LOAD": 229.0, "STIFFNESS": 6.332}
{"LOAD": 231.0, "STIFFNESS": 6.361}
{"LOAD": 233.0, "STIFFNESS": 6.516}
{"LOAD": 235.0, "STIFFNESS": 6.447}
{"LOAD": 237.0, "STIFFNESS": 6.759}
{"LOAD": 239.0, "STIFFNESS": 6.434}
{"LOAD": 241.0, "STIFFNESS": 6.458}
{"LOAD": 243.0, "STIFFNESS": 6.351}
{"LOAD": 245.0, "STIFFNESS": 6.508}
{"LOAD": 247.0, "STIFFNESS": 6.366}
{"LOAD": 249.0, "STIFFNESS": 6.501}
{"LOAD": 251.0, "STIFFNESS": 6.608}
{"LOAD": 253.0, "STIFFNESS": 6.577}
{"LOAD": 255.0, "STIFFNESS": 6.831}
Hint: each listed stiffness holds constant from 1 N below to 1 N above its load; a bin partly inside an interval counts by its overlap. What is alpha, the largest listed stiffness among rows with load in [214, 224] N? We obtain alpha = 6.407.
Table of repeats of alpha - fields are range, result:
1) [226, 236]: 6.516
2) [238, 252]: 6.608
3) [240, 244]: 6.458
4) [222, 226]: 6.301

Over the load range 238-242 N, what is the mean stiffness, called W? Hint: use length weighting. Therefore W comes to 6.45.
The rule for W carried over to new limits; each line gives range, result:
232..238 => 6.57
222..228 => 6.27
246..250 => 6.43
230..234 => 6.44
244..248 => 6.44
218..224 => 6.34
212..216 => 6.33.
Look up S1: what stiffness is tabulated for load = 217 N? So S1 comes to 6.267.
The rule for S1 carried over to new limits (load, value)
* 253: 6.577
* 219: 6.407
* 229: 6.332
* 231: 6.361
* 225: 6.298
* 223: 6.301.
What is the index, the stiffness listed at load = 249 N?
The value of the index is 6.501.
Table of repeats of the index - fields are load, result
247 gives 6.366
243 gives 6.351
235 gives 6.447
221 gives 6.319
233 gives 6.516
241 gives 6.458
